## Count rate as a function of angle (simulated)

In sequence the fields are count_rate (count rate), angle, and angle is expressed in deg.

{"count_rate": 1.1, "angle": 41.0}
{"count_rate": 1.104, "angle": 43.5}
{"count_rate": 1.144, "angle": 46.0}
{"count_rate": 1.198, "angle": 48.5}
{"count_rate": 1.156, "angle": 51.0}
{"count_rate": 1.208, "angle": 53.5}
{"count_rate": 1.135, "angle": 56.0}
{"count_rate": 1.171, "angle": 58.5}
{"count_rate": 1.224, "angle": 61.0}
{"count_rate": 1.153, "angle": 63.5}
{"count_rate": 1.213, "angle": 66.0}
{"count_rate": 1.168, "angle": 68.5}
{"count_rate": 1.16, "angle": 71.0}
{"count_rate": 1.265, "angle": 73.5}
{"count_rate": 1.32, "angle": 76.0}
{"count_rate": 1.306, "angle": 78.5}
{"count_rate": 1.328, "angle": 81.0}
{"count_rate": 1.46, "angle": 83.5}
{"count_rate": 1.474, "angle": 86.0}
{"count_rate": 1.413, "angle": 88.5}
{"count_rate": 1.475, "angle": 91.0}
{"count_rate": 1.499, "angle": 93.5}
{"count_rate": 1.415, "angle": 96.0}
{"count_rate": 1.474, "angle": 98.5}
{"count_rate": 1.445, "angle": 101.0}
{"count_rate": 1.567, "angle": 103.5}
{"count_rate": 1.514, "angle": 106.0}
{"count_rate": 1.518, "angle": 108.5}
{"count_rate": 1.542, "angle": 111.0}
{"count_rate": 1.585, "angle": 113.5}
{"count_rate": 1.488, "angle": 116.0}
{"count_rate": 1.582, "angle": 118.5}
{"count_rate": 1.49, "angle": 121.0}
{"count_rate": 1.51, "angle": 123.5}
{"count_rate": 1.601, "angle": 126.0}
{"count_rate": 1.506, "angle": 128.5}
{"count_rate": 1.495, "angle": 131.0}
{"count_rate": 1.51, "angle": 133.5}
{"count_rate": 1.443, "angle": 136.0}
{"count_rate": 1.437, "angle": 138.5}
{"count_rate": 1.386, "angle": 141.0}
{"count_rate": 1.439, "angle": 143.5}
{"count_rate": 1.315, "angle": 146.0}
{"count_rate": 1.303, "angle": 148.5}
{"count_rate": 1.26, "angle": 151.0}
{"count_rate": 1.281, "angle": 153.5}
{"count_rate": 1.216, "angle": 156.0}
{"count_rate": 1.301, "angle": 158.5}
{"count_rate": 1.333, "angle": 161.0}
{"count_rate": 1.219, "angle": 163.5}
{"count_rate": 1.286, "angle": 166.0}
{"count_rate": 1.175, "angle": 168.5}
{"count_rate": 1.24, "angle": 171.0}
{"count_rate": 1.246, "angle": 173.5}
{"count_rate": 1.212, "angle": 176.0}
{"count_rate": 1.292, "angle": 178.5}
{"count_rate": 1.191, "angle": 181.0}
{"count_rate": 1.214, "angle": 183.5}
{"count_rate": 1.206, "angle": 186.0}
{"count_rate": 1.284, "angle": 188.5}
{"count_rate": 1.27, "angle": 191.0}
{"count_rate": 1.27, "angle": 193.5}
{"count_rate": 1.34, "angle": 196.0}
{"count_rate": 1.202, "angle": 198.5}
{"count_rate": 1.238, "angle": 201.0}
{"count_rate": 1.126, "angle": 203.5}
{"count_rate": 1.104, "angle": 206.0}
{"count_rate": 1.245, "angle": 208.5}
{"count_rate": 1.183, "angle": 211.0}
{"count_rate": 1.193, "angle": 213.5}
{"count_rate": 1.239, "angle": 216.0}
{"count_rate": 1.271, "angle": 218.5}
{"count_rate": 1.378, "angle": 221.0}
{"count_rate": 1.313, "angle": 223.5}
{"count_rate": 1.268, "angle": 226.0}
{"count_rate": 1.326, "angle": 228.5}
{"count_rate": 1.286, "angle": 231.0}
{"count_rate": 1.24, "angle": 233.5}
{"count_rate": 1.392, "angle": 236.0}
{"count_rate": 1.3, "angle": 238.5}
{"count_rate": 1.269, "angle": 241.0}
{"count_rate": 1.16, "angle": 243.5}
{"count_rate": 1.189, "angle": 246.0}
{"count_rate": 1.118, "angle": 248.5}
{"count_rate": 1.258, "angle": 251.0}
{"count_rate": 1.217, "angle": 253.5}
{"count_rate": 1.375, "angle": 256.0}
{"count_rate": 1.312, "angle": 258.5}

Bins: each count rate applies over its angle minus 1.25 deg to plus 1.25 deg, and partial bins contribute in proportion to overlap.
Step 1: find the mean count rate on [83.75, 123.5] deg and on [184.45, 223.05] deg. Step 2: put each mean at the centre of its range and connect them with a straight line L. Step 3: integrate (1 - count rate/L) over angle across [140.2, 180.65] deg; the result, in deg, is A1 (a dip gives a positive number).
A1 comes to 2.2 deg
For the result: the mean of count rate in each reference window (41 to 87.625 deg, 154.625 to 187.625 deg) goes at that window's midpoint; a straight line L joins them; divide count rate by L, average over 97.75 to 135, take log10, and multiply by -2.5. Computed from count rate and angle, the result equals -0.23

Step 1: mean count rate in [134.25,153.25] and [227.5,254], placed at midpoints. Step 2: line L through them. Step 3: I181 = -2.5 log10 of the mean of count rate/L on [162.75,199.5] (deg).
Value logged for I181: 0.07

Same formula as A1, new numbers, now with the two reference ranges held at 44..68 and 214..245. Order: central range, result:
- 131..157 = -2.9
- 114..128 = -3.7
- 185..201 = 0.0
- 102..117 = -4.0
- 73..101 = -5.0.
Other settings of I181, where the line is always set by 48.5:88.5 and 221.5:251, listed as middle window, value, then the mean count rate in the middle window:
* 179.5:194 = 0.02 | 1.24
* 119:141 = -0.19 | 1.5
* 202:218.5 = 0.06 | 1.19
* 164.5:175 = 0.02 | 1.24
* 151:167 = -0.01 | 1.27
